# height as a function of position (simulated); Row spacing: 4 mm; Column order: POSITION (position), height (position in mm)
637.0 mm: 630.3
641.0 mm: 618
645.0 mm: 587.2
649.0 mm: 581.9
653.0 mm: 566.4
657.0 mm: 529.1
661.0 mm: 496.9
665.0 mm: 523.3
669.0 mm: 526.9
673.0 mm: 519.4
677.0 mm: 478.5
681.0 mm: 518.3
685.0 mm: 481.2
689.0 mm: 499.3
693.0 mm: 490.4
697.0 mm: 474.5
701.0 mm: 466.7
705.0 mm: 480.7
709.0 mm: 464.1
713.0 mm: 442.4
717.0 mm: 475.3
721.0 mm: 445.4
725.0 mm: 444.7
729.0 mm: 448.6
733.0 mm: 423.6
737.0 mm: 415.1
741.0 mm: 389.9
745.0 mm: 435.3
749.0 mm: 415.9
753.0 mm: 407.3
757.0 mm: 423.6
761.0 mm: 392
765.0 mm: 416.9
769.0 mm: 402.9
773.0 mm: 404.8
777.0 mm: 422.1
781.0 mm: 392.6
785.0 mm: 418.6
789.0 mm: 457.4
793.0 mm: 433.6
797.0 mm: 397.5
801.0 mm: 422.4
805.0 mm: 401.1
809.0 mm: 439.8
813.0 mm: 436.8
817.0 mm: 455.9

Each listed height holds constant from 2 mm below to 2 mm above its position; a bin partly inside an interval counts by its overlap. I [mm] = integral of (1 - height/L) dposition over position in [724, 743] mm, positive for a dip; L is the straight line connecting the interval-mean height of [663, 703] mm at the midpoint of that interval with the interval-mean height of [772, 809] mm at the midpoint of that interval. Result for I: 1.54 mm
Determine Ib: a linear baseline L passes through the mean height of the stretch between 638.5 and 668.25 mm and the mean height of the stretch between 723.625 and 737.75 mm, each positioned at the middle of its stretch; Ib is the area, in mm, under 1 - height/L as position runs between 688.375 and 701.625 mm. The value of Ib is 0.2 mm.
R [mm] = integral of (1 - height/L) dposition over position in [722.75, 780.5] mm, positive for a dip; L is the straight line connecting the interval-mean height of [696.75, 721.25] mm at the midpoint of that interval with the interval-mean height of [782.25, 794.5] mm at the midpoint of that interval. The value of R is 4.1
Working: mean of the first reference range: 465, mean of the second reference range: 434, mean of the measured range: 417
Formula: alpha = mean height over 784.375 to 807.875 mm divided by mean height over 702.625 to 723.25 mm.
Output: 0.92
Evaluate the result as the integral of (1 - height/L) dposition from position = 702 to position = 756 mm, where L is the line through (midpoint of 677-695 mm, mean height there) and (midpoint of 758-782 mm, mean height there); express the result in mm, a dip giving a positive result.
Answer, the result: 1.5 mm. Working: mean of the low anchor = 495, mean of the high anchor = 407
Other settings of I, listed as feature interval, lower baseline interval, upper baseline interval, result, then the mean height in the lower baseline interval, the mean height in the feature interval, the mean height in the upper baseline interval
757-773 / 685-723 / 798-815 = 1.3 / 472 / 406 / 423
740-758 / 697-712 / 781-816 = 1.3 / 469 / 415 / 425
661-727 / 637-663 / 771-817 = 5.1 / 568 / 484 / 422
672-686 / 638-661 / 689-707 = 0.5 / 572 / 499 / 480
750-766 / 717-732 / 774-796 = 0.9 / 449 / 410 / 423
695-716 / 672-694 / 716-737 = 0.1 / 497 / 466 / 443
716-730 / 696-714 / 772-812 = 0.1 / 466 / 452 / 420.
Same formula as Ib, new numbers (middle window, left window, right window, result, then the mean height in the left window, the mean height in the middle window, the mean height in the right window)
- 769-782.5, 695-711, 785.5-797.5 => 1.0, 472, 406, 432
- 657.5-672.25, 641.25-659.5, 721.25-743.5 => 0.7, 569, 517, 426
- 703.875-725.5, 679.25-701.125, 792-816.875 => 0.8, 490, 459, 424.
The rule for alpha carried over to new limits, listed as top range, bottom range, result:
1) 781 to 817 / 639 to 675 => 0.77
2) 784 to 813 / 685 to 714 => 0.89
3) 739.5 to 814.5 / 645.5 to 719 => 0.83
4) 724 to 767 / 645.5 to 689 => 0.80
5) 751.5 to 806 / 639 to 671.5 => 0.75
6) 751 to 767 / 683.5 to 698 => 0.84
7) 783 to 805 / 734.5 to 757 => 1.02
